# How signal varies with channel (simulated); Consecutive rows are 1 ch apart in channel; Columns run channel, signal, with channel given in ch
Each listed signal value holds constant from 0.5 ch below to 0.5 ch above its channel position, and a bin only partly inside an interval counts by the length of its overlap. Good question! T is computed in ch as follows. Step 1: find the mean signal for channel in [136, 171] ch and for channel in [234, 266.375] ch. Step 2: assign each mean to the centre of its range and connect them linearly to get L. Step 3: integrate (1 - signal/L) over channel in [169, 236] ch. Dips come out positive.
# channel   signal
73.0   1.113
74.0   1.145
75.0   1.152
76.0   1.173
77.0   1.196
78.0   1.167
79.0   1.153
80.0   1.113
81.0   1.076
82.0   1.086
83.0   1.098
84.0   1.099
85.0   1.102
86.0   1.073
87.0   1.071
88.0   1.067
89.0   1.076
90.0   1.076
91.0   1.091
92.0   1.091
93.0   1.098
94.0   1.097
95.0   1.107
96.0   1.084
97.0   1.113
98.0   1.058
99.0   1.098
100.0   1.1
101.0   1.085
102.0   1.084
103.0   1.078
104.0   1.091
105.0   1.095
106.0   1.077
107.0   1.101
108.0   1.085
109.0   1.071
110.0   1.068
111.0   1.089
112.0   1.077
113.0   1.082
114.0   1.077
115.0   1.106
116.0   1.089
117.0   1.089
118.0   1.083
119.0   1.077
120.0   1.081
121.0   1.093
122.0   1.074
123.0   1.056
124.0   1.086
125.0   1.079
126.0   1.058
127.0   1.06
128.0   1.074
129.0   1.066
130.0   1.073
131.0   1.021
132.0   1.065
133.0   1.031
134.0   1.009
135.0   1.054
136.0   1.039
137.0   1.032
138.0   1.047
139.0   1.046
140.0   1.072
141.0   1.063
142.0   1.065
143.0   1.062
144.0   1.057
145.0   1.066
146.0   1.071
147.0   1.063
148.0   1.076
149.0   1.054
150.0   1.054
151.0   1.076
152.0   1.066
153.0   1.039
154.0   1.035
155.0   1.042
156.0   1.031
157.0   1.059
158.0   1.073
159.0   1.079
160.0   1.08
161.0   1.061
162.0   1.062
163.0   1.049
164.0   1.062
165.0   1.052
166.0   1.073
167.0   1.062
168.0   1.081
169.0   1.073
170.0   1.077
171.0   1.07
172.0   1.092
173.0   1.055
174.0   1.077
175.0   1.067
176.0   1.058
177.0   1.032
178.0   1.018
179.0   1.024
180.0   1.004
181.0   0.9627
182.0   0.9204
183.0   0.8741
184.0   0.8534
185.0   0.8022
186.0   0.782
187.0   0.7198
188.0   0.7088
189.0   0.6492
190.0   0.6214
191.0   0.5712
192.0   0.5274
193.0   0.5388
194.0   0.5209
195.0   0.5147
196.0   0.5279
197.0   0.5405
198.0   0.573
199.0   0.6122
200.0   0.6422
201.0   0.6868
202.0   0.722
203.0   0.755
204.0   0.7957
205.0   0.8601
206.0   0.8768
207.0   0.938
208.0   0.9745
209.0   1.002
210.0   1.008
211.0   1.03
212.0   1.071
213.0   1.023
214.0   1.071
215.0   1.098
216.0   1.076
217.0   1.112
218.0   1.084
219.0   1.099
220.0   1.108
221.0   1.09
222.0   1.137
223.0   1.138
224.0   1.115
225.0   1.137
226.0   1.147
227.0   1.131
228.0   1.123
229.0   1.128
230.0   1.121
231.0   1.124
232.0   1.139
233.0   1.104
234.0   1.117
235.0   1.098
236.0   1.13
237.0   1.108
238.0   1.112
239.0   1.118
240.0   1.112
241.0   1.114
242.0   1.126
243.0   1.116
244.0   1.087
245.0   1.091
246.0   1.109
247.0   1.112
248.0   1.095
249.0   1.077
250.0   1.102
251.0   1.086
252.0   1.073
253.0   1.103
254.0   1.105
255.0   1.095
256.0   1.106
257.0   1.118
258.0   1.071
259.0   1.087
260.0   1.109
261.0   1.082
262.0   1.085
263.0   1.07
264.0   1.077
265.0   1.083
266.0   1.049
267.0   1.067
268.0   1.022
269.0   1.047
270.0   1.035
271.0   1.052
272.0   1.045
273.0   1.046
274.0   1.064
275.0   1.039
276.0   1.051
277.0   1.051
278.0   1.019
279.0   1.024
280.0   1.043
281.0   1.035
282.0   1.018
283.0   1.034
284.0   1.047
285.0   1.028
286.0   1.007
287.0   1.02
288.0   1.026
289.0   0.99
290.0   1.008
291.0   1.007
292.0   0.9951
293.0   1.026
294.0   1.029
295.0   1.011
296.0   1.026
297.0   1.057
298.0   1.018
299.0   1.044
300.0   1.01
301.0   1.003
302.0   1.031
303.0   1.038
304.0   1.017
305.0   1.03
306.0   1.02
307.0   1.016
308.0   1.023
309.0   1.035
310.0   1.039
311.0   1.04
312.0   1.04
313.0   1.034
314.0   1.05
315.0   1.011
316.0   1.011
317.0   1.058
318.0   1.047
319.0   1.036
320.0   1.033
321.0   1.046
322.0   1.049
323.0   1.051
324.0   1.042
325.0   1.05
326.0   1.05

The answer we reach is 9.2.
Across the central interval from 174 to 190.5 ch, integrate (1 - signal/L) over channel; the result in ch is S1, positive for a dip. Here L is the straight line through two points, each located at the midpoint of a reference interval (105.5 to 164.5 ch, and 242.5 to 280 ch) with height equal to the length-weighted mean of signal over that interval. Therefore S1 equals 2.8 ch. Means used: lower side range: 1.06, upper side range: 1.07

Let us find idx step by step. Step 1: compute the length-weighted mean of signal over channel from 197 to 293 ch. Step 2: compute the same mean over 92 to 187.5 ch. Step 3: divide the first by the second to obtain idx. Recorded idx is 0.99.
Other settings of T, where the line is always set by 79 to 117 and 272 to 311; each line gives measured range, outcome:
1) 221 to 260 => -2.5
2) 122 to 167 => 0.7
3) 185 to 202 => 7.1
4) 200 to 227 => 1.3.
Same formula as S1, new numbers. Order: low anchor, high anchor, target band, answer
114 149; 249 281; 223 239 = -0.84 ch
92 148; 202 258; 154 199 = 7.20 ch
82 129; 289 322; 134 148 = 0.24 ch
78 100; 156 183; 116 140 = 0.22 ch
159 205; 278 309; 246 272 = -2.88 ch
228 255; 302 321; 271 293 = 0.73 ch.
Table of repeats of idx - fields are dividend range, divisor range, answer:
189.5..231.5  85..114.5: 0.83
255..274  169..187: 1.09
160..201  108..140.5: 0.81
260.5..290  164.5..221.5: 1.17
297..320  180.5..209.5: 1.42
